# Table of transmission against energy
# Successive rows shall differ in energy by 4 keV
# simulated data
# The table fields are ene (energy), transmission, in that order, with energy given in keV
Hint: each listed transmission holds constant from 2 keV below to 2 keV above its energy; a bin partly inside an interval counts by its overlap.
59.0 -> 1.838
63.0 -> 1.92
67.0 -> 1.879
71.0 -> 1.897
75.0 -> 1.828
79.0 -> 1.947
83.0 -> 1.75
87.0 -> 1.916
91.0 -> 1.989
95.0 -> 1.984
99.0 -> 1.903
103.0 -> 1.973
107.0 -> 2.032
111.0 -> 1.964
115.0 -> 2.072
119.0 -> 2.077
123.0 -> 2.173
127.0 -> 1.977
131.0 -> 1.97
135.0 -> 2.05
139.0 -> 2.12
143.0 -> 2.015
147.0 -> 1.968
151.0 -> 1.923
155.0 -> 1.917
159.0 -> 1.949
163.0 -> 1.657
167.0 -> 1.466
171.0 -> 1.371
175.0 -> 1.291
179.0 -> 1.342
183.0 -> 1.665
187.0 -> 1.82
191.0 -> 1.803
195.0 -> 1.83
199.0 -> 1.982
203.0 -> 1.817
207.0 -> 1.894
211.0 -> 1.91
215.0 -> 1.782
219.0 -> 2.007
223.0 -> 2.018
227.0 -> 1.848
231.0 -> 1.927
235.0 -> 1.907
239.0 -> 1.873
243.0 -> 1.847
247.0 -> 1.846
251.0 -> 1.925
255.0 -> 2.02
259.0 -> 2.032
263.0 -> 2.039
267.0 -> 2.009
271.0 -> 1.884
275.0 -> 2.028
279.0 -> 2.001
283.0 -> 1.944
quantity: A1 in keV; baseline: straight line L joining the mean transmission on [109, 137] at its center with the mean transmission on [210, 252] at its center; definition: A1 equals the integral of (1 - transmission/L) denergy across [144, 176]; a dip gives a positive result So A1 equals 4.5 keV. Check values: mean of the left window 2.04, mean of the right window 1.9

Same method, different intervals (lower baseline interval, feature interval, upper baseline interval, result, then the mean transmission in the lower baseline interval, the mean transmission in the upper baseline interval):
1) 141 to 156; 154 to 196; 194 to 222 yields 6.4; 1.96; 1.9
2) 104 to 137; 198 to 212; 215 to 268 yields 0.5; 2.04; 1.94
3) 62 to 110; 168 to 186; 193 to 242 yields 4.4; 1.92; 1.9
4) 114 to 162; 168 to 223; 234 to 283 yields 6.8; 2.01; 1.95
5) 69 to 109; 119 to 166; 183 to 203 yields -2.3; 1.92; 1.84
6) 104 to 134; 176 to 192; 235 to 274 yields 2.9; 2.04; 1.94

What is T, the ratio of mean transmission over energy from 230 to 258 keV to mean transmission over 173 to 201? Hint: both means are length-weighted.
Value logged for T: 1.14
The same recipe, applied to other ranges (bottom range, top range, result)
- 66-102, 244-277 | 1.04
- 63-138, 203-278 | 0.98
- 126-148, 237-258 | 0.94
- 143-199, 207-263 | 1.12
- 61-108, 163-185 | 0.76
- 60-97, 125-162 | 1.04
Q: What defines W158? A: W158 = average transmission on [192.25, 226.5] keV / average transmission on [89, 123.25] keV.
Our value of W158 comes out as 0.95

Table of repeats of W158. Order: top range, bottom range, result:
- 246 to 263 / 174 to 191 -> 1.25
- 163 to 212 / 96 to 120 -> 0.84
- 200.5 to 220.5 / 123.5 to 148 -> 0.93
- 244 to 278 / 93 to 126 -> 0.97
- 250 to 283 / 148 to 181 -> 1.23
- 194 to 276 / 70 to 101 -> 1.01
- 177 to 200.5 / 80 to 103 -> 0.91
